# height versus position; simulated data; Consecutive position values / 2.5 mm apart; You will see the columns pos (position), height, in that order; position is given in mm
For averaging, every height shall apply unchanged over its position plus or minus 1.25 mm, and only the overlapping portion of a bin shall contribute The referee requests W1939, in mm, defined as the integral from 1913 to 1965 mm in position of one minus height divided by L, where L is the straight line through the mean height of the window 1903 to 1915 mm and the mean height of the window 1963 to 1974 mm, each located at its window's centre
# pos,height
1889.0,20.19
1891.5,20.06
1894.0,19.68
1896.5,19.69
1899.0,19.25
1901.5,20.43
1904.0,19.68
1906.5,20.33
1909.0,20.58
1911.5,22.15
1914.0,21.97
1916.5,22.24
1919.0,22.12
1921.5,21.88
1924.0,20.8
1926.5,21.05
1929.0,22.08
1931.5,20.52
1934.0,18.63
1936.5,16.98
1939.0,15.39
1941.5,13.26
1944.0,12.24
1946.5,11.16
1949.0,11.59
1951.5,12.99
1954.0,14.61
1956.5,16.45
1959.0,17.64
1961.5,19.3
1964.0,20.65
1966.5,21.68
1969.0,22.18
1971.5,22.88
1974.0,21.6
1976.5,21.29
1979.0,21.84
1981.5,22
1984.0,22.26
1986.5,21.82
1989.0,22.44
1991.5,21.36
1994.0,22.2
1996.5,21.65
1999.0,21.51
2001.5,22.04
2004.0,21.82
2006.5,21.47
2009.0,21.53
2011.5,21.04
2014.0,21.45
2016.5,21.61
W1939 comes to 8.8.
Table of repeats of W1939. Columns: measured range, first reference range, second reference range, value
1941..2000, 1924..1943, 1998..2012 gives 3.1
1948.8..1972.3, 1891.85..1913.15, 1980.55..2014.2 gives 3.3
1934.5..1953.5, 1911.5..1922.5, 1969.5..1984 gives 7.2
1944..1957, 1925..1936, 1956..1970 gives 4.5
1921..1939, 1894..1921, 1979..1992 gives 1.1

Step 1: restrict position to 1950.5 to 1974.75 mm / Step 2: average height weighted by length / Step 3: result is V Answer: 19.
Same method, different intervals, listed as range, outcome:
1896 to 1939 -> 20.5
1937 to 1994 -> 18.5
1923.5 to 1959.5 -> 16.2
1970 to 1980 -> 21.9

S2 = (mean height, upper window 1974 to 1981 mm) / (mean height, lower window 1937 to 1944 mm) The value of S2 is 1.52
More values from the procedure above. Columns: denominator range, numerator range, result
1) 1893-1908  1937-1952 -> 0.65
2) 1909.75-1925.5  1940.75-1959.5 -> 0.62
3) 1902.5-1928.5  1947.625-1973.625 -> 0.85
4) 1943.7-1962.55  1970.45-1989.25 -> 1.51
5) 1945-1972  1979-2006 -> 1.27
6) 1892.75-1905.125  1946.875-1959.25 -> 0.72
